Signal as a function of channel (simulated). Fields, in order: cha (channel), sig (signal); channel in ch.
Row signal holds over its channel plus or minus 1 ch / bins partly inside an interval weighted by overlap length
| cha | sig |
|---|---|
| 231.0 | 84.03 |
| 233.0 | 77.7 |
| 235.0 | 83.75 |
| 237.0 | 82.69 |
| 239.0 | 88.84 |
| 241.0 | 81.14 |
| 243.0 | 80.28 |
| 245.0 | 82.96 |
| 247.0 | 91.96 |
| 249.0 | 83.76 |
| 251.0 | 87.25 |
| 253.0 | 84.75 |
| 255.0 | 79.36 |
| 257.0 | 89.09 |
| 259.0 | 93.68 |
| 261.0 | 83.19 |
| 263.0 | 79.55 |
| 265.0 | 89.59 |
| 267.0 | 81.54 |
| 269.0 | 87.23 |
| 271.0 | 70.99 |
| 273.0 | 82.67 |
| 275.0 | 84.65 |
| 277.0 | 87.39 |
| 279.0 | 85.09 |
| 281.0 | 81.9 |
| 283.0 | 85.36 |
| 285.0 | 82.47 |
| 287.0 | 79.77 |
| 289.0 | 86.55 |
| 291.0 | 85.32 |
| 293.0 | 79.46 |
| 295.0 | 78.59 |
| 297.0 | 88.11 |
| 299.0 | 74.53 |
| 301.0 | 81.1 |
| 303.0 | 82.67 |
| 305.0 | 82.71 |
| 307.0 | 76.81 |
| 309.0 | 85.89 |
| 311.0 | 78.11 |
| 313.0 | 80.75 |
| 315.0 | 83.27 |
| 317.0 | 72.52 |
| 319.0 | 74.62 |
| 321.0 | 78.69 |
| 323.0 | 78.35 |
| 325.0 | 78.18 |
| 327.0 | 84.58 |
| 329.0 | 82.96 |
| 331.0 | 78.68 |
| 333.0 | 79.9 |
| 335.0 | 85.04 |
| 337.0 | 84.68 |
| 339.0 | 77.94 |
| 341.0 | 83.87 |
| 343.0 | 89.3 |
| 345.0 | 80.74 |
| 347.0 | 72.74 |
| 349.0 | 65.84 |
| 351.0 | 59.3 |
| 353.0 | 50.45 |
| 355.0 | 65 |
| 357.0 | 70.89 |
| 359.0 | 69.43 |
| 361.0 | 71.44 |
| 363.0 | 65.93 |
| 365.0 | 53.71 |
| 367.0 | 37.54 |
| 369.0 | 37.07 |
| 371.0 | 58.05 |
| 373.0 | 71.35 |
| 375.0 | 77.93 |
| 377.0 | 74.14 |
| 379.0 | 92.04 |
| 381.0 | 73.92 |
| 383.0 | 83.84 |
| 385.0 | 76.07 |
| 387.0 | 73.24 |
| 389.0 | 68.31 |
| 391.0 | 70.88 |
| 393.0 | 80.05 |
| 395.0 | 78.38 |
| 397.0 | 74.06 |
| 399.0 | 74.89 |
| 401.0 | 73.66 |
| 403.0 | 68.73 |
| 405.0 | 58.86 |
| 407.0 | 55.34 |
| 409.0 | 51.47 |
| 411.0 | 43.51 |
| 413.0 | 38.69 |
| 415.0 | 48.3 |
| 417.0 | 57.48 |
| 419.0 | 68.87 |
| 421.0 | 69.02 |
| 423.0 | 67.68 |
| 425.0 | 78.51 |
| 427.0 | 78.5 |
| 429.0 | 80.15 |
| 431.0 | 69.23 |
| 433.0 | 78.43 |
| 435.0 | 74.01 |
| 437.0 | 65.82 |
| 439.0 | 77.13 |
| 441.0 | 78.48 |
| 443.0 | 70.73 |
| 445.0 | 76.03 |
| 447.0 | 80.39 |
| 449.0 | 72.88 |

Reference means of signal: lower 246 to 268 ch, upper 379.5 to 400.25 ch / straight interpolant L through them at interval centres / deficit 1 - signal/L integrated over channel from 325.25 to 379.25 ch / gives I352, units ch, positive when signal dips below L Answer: 5.32 ch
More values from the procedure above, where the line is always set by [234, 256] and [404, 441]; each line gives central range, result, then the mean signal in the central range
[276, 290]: -0.7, 84.1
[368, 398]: -1.5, 72.6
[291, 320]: -0.9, 80.1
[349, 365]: 1.8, 64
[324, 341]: -1.6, 81.6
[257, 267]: -0.5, 86.3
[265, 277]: -0.2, 82.6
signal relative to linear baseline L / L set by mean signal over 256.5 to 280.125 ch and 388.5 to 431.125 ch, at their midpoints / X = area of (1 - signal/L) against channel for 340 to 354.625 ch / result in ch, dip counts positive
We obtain 0.55 ch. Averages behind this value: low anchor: 84.4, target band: 71.5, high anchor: 66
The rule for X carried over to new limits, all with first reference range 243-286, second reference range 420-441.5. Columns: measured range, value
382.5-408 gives 1.5 ch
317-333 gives 0.3 ch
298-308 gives 0.3 ch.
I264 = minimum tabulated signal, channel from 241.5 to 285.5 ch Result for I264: 70.99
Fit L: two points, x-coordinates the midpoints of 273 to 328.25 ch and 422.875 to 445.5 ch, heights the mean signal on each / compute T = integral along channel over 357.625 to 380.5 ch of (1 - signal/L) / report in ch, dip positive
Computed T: 3.9 ch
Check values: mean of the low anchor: 81.4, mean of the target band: 64.7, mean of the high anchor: 74.8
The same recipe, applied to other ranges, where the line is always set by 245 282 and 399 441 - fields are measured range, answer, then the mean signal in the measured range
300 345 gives -2.0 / 80.9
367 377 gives 1.6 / 60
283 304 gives -0.3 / 82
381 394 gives -1.1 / 75.3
